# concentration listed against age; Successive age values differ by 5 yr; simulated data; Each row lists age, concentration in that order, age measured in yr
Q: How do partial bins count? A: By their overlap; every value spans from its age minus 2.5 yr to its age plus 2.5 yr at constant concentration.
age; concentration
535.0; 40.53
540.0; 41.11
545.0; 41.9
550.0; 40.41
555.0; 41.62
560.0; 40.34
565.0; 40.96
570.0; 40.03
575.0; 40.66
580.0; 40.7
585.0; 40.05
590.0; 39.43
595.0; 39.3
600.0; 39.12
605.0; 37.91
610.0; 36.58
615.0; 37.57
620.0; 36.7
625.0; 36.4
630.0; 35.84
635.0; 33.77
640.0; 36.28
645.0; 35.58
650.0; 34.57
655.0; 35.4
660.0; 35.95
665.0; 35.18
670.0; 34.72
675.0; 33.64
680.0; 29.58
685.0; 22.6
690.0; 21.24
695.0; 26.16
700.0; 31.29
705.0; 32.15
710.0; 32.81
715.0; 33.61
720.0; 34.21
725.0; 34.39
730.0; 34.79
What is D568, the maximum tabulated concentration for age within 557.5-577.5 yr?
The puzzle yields 40.96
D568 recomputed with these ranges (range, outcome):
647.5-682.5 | 35.95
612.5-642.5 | 37.57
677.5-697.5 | 29.58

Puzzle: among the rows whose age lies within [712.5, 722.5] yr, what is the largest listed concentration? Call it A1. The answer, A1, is 34.21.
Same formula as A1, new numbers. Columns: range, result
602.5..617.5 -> 37.91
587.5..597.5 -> 39.43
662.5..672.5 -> 35.18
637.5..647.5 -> 36.28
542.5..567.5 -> 41.9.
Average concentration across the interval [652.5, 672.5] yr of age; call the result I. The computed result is 35.3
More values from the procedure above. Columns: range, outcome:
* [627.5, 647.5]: 35.4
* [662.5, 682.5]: 33.3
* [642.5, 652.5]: 35.1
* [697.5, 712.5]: 32.1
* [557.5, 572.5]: 40.4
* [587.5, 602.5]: 39.3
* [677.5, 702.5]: 26.2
